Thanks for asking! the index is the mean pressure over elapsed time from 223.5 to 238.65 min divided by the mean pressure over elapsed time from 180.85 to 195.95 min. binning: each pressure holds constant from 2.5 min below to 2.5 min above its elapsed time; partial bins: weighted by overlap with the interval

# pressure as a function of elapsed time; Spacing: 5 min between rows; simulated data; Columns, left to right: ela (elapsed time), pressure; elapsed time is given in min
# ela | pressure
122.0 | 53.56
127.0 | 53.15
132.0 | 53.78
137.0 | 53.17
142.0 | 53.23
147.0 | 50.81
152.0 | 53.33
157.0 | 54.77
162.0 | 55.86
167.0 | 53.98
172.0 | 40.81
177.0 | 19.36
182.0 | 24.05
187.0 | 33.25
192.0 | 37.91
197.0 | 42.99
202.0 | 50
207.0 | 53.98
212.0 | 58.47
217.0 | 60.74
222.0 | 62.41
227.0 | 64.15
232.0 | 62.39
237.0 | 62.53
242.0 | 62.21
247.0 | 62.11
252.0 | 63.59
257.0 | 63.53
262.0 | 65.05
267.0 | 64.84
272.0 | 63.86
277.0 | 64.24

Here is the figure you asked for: 1.88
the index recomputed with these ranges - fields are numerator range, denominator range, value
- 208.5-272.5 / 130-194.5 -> 1.39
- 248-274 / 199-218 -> 1.16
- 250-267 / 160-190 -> 1.71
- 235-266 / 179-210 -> 1.57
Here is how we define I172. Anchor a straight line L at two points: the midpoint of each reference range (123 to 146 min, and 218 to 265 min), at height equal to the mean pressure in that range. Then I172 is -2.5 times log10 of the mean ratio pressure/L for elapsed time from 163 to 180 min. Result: 0.40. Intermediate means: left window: 53.2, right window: 63.1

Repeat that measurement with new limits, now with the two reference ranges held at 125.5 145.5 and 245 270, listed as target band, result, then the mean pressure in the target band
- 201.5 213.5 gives 0.096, 54.5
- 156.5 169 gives 0.013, 54.9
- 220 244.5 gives -0.019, 62.7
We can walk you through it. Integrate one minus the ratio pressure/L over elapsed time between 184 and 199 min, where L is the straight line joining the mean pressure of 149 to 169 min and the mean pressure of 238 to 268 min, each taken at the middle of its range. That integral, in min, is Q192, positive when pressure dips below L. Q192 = 5.3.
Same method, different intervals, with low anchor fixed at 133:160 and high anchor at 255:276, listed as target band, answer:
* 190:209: 3.9 min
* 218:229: -0.5 min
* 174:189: 8.1 min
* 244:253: 0.0 min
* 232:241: -0.1 min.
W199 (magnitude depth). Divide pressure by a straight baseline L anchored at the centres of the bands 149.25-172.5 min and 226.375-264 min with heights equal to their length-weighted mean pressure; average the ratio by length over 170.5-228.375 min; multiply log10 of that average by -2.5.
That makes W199 0.27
